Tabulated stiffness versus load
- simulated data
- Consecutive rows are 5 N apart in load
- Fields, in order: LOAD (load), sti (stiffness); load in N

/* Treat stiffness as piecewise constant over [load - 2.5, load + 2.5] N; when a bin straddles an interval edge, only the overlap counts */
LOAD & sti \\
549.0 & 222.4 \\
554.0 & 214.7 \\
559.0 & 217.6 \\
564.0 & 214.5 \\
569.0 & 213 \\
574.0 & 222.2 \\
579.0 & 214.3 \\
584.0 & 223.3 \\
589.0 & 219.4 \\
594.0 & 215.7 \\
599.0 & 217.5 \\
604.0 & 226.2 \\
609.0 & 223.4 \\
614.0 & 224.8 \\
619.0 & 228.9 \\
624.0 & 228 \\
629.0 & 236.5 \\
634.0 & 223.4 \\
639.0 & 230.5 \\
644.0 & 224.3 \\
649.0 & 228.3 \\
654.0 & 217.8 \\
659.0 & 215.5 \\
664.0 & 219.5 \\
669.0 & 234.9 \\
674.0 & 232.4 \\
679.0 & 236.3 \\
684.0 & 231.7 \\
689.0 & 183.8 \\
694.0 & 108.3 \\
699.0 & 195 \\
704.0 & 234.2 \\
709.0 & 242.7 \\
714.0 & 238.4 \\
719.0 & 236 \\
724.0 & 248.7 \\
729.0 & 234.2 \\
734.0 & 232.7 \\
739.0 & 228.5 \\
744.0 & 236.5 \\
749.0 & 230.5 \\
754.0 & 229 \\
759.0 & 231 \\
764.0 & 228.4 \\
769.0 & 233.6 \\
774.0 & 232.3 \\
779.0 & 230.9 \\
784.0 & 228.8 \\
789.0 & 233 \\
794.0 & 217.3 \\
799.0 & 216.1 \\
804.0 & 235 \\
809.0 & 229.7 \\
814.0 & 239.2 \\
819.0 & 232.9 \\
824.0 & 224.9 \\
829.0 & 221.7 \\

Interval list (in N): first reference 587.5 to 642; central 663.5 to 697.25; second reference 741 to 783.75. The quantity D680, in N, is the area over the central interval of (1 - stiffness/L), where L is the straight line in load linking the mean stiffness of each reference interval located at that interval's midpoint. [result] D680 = 3.27 N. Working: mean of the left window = 225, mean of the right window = 231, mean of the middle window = 206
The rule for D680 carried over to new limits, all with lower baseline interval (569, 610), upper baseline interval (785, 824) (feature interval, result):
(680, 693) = 1.40 N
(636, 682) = -0.83 N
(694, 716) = 1.06 N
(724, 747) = -0.90 N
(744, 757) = -0.27 N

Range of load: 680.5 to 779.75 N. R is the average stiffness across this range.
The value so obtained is 223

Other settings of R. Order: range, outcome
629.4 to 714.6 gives 217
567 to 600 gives 218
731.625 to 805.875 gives 230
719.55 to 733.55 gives 239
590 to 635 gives 225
